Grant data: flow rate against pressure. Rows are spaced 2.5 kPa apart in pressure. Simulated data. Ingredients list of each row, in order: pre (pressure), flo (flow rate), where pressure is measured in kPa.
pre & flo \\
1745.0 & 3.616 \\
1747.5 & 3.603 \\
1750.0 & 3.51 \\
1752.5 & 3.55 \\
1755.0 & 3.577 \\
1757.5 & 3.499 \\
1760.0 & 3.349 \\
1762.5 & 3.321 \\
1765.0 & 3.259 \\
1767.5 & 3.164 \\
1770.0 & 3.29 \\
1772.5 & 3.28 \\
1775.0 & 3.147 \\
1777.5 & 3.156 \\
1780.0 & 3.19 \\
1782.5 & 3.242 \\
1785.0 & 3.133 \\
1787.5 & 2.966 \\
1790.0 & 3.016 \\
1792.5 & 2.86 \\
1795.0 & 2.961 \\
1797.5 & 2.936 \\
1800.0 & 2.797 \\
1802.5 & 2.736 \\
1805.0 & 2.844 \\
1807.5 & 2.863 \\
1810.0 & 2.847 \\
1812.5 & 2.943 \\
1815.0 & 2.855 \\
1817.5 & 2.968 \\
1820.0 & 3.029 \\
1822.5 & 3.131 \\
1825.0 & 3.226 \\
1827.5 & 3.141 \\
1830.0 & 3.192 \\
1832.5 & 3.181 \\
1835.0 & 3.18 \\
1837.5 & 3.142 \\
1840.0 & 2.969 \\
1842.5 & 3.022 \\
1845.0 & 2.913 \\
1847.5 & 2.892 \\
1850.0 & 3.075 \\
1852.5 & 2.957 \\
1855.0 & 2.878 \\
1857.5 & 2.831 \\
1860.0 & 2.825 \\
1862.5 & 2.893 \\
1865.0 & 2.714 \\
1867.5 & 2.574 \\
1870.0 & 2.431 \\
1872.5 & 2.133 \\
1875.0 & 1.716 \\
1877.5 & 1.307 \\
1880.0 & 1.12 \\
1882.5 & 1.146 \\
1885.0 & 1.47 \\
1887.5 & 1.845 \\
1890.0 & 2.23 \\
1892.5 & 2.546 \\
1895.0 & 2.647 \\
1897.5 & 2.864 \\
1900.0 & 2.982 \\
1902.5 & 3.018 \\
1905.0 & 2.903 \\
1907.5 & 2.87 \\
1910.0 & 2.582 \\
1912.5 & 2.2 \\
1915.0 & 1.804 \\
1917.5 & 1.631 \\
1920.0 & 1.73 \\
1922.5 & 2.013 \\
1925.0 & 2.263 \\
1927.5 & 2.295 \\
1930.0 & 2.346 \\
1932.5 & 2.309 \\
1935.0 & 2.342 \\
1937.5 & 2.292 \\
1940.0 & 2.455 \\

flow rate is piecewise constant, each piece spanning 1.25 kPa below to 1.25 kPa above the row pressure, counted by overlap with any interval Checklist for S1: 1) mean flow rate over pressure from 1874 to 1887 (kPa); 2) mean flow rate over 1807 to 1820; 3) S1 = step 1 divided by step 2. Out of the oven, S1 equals 0.47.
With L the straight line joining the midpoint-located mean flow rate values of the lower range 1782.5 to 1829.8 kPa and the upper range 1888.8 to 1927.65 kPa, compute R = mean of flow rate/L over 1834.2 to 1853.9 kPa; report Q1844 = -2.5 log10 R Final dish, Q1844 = -0.09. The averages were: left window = 2.97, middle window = 3.01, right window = 2.41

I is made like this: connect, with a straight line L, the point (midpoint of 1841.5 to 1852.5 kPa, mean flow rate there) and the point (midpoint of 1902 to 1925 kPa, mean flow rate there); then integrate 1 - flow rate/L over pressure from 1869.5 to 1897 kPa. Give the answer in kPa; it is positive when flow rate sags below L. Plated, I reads 7.43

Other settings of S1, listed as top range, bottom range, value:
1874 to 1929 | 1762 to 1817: 0.71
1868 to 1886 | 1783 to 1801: 0.56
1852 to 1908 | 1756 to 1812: 0.77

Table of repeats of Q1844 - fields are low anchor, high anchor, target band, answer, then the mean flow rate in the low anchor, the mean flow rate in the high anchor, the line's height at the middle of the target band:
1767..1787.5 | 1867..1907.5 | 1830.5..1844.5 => -0.17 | 3.19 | 2.2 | 2.64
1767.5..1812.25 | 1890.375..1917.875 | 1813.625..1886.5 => 0.06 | 3.02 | 2.57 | 2.78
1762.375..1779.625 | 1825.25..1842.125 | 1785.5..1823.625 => 0.09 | 3.22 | 3.13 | 3.18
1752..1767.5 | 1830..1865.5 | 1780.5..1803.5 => 0.10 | 3.4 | 2.98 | 3.24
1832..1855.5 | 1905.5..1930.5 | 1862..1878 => 0.20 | 3.02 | 2.19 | 2.73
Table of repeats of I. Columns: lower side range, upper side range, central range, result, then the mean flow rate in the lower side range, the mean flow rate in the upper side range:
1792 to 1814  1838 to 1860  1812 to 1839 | -1.8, 2.87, 2.94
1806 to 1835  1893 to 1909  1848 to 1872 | 1.4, 3.04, 2.86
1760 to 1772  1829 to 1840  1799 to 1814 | 1.7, 3.27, 3.15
